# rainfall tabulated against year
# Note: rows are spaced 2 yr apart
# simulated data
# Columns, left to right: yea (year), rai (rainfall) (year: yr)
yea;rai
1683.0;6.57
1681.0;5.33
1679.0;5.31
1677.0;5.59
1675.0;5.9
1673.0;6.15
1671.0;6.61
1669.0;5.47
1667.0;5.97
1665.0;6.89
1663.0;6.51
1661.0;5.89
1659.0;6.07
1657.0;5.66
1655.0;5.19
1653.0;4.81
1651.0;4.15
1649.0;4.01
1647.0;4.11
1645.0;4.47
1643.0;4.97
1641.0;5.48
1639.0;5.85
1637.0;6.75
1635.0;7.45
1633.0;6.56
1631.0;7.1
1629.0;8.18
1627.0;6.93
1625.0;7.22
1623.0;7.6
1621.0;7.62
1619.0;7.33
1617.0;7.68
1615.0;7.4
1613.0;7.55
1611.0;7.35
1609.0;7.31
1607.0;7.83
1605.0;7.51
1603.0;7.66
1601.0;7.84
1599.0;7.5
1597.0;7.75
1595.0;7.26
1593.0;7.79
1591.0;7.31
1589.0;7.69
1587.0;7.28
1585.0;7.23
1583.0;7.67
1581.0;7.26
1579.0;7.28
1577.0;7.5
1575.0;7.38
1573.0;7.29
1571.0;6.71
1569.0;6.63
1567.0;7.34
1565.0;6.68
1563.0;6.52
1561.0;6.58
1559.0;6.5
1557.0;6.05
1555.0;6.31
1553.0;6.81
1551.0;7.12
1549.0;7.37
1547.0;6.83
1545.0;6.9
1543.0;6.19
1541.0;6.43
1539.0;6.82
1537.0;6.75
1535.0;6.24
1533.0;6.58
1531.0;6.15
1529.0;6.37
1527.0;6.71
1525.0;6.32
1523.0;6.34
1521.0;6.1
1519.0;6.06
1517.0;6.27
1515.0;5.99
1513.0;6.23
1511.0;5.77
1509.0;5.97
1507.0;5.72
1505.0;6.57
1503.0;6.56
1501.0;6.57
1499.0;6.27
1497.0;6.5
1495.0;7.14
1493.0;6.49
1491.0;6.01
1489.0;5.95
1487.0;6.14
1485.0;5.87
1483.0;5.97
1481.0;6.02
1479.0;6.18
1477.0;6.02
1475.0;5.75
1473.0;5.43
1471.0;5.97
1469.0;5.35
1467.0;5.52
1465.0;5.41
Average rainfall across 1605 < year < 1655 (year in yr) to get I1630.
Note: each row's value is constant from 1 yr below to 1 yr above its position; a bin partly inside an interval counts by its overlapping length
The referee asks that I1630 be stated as 6.48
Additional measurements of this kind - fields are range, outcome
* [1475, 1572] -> 6.4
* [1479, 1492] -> 6.01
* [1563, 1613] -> 7.36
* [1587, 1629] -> 7.52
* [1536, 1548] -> 6.65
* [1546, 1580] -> 6.88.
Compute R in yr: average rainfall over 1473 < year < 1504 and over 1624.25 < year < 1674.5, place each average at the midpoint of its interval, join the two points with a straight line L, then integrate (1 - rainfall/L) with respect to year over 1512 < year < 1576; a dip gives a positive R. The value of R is -4.9 yr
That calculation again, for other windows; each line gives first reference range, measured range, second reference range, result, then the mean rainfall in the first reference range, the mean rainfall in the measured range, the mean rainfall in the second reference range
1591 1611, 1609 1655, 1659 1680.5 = 3.5 yr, 7.58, 6.38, 6.01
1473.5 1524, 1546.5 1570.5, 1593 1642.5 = 0.0 yr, 6.17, 6.73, 7.27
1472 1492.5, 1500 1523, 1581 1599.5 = 0.7 yr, 5.95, 6.17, 7.48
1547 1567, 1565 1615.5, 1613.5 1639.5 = -3.2 yr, 6.7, 7.4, 7.24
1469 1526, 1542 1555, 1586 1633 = -0.1 yr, 6.14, 6.83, 7.49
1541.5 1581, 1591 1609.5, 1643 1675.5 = -3.8 yr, 6.85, 7.6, 5.47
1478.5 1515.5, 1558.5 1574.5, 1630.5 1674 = -2.2 yr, 6.21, 6.81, 5.72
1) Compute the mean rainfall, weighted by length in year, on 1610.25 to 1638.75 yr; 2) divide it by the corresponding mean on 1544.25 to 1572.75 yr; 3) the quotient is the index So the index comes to 1.08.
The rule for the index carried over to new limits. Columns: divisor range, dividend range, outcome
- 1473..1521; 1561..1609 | 1.19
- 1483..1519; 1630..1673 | 0.92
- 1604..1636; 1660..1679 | 0.82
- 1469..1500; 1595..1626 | 1.24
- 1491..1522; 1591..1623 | 1.20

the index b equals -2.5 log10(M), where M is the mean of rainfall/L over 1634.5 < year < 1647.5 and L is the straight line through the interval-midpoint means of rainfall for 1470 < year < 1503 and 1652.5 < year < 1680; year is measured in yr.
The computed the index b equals 0.07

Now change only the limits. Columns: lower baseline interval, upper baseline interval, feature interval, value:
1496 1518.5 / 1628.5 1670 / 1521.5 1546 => -0.059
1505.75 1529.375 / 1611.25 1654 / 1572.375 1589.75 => -0.180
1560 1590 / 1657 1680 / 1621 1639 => -0.110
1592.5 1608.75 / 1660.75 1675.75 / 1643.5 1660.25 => 0.327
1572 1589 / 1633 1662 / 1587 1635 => -0.159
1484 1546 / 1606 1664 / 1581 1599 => -0.177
